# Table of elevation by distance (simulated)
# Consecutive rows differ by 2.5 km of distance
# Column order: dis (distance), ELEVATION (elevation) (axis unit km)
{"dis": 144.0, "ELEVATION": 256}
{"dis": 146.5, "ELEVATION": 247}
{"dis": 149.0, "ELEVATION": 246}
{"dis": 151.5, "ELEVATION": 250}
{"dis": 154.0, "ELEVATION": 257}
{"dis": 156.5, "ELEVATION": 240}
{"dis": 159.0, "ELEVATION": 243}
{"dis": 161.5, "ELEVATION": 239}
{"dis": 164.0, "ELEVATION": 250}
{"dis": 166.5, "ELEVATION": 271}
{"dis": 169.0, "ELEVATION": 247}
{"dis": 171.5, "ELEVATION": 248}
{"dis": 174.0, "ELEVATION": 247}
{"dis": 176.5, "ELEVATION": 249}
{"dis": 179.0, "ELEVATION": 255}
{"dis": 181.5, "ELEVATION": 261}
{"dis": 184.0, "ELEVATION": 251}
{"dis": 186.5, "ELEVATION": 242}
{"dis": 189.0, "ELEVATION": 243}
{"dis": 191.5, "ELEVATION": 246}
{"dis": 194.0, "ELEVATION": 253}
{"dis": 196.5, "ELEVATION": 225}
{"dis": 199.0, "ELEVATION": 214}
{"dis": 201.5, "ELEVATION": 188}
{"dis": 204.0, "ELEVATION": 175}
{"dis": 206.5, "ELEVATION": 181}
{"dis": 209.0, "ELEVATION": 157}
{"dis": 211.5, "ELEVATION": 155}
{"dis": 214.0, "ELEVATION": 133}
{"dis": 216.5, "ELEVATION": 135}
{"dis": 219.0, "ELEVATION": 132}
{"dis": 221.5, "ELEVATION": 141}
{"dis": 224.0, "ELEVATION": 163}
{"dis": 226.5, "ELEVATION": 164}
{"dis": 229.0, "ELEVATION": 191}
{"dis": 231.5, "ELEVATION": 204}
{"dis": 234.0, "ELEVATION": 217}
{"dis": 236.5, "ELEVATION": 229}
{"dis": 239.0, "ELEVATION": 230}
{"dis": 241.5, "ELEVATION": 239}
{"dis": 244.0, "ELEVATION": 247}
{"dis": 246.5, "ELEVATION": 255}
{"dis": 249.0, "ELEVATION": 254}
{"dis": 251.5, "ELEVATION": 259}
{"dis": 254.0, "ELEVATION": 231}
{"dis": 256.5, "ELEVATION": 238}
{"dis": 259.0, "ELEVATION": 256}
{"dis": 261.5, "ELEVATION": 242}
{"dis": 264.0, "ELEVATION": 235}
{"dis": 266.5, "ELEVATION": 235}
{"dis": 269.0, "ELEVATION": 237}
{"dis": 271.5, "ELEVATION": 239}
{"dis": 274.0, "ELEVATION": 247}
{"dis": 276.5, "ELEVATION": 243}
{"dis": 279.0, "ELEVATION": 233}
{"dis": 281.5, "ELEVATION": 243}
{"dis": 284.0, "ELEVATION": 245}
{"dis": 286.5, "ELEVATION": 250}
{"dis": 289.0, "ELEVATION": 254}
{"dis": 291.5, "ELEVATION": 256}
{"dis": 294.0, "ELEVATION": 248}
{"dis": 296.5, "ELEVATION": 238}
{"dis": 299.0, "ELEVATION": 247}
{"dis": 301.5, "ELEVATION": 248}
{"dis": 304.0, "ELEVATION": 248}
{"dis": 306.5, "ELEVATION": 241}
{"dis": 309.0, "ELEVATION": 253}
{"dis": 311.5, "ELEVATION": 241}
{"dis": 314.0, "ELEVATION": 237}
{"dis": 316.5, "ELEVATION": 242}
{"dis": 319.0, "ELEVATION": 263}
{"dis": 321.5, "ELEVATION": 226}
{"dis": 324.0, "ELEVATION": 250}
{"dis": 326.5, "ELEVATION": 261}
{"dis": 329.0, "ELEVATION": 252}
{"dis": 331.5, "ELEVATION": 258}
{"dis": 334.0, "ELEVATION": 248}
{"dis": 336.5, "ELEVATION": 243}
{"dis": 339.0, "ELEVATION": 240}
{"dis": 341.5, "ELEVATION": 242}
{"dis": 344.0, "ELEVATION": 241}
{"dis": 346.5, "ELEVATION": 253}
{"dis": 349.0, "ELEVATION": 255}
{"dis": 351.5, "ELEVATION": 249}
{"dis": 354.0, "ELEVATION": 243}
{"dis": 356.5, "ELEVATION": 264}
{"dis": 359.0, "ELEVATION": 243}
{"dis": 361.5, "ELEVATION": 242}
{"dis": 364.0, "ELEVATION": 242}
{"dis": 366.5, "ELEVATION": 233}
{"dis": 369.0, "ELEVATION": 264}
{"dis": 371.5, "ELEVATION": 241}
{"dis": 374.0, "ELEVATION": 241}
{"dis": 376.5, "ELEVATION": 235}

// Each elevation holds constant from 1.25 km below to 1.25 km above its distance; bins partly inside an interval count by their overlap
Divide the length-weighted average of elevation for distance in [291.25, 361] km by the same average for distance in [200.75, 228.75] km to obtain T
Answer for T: 1.57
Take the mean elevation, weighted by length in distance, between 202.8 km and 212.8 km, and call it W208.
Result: 167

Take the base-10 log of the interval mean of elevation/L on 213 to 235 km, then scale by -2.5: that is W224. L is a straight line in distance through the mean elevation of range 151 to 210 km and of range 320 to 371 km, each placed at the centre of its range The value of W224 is 0.40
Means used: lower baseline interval 235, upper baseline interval 247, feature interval 164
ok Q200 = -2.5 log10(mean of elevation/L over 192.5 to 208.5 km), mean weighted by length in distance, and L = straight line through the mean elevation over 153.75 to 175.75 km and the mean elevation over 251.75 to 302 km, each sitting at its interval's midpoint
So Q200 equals 0.21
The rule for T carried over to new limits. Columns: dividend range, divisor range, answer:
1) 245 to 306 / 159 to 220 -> 1.13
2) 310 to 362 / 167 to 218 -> 1.15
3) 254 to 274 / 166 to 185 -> 0.95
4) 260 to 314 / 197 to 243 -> 1.34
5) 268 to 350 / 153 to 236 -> 1.16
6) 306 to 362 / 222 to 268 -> 1.10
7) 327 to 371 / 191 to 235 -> 1.37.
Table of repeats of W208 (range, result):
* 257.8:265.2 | 244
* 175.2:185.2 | 254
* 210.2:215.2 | 144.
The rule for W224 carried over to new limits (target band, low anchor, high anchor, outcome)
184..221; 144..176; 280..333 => 0.28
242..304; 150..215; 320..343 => -0.02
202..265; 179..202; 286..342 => 0.19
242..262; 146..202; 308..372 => -0.01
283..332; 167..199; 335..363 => 0.00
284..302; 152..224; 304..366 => -0.05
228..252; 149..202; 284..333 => 0.06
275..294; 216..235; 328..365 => -0.19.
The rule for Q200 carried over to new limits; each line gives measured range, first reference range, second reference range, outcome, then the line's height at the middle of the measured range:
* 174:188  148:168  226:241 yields -0.06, 237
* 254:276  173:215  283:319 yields -0.02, 237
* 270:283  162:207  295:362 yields 0.01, 243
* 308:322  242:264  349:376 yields 0.01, 246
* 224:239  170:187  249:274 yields 0.22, 245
